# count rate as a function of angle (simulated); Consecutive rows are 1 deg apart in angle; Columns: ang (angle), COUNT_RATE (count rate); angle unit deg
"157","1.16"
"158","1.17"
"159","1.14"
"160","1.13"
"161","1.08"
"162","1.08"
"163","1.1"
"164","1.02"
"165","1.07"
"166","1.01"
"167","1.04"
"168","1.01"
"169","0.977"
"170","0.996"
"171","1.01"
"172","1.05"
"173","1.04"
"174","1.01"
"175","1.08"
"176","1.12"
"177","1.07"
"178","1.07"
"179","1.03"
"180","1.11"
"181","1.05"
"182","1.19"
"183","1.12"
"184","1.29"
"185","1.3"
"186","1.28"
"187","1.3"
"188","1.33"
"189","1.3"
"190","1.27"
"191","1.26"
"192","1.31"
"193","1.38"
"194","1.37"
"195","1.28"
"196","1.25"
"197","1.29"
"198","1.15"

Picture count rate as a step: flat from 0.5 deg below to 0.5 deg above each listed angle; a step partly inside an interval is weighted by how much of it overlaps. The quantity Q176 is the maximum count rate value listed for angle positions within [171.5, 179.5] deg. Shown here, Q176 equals 1.12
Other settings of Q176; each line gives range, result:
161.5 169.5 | 1.1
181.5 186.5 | 1.3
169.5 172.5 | 1.05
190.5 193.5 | 1.38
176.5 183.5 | 1.19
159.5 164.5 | 1.13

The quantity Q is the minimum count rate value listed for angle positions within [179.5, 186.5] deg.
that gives 1.05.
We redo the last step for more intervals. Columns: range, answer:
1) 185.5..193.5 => 1.26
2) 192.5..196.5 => 1.25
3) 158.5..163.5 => 1.08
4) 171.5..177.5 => 1.01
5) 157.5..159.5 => 1.14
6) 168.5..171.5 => 0.977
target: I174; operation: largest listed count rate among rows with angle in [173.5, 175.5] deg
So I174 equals 1.08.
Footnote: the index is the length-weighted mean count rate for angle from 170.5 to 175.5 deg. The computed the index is 1.04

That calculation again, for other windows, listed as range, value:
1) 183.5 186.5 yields 1.29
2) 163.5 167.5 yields 1.04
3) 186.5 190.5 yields 1.3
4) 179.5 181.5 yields 1.08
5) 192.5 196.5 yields 1.32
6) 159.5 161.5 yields 1.1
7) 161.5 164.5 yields 1.07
